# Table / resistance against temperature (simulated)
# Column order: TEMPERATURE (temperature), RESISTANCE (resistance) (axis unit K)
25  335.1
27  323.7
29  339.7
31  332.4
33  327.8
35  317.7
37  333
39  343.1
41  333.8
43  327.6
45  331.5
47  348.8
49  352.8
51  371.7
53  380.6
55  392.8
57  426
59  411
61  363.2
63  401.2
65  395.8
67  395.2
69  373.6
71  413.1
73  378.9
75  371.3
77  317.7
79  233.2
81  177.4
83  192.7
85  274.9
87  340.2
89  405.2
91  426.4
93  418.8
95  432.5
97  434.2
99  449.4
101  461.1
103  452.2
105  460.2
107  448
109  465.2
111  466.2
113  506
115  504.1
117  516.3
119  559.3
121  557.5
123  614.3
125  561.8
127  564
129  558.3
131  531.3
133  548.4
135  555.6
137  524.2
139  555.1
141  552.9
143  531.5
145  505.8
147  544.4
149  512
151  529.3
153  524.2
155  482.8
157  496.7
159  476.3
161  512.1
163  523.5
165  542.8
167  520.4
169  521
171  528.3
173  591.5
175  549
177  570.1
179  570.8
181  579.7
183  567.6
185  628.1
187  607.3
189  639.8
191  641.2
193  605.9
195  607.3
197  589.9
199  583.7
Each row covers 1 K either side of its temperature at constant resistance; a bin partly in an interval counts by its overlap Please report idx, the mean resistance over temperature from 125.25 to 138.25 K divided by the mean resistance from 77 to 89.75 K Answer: 2.02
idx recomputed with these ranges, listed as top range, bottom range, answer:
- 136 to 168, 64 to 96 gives 1.50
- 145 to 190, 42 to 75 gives 1.44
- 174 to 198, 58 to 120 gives 1.49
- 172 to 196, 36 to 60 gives 1.64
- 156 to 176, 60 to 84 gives 1.57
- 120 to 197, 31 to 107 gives 1.51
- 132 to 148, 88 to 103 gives 1.24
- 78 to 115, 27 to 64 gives 1.11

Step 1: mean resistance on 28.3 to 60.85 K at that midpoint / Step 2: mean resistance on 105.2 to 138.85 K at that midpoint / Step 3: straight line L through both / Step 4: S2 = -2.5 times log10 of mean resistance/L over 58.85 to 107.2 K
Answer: 0.17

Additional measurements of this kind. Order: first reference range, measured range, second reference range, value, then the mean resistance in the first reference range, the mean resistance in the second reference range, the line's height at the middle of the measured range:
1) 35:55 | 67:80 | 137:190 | 0.124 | 348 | 544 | 395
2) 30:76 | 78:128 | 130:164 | 0.043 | 366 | 524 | 450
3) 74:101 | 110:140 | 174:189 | -0.219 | 348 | 586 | 443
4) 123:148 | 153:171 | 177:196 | 0.130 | 547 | 603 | 576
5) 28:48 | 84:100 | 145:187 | 0.062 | 334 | 539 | 420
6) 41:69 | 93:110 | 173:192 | 0.016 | 375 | 595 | 455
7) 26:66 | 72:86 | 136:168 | 0.414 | 358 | 521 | 409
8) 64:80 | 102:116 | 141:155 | -0.076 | 360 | 524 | 440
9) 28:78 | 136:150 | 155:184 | -0.073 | 363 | 537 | 498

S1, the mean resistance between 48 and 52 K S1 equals 362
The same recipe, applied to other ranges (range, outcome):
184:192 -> 629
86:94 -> 398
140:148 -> 534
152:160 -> 495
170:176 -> 556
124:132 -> 554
